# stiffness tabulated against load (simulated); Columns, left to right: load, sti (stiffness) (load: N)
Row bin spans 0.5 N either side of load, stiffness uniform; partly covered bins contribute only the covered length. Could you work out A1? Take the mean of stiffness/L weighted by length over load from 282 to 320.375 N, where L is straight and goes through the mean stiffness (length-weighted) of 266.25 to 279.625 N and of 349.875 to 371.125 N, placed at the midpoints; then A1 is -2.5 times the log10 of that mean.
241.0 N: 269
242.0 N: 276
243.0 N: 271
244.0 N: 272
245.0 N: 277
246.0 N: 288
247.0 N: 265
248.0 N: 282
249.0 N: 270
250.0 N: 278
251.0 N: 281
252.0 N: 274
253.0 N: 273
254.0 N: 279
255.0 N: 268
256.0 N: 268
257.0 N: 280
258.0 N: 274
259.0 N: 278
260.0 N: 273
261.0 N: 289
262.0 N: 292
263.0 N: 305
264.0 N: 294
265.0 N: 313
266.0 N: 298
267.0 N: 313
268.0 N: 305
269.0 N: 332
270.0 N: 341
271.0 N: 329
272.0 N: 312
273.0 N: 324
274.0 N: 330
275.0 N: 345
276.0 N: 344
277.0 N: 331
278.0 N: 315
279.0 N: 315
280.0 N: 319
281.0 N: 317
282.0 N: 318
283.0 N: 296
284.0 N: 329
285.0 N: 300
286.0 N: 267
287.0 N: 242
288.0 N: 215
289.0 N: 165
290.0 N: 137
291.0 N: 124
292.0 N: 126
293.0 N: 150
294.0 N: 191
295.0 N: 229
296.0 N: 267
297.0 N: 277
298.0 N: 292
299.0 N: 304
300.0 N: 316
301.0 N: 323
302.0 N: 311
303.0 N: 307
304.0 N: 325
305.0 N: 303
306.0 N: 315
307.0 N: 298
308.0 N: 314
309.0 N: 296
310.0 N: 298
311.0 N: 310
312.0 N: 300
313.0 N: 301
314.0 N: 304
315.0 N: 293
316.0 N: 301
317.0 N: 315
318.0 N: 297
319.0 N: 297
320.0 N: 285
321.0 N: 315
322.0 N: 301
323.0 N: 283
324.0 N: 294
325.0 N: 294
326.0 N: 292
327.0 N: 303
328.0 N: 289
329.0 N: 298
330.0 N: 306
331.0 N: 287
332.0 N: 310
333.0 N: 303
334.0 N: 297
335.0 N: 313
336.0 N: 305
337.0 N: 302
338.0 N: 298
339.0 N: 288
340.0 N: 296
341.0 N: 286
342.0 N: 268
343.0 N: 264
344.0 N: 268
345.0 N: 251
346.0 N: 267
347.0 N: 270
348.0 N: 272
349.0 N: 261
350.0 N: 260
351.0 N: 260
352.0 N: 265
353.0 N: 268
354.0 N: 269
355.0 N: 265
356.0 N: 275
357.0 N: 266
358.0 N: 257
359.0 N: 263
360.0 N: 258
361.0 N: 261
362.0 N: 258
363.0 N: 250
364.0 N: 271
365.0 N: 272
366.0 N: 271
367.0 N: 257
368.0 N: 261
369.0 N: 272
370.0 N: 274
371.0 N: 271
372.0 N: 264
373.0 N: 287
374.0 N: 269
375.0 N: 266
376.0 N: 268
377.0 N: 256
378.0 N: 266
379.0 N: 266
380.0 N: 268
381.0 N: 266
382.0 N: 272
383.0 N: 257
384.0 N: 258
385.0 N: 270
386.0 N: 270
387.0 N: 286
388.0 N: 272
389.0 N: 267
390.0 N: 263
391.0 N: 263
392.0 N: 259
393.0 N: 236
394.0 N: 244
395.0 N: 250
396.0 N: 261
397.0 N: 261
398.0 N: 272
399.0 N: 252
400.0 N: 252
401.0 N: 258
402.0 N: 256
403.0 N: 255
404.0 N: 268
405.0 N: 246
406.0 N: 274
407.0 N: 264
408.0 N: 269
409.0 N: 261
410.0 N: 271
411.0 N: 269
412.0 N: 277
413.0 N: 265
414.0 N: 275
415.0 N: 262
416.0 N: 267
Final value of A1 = 0.12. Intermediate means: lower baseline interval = 325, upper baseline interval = 265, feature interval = 272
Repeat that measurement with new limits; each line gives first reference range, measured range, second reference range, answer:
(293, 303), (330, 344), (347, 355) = -0.10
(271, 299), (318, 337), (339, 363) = -0.12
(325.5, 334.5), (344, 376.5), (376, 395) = 0.05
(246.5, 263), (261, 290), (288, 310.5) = -0.13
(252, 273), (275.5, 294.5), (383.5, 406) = 0.15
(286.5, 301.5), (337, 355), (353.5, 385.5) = -0.08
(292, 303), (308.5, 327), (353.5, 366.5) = -0.14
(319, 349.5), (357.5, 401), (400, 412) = 0.04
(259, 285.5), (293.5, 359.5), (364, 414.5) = 0.01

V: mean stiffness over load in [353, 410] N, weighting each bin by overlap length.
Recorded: 264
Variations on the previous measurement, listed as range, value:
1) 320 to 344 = 295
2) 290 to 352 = 282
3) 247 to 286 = 301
